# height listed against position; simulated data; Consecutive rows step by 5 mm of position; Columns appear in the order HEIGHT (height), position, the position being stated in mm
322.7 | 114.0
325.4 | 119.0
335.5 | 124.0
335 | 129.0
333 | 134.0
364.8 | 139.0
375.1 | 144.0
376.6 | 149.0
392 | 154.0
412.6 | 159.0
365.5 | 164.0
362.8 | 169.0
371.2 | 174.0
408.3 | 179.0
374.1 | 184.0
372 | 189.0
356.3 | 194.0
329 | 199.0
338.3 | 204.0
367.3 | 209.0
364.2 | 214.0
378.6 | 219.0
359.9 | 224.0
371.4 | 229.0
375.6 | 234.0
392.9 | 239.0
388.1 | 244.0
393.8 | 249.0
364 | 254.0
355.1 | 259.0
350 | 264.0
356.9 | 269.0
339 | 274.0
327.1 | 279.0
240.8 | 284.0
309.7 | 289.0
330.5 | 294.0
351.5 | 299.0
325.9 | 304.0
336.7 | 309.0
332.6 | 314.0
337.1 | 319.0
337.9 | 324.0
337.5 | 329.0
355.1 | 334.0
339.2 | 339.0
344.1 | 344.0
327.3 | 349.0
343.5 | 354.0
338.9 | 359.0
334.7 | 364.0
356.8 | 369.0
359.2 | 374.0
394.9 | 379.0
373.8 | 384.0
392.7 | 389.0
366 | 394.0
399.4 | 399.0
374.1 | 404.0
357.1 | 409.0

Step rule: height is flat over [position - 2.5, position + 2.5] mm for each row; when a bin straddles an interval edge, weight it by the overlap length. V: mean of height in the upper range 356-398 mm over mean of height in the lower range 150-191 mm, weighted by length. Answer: 1.0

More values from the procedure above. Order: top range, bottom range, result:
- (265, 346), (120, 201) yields 0.91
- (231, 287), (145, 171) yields 0.92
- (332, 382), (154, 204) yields 0.94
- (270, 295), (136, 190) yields 0.82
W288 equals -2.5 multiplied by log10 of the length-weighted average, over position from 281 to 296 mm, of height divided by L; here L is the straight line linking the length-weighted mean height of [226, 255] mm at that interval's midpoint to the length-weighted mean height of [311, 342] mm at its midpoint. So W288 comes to 0.216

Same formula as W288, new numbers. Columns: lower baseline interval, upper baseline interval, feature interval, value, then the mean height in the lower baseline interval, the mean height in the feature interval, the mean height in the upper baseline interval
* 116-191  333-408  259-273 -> 0.03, 367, 352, 360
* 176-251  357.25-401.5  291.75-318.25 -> 0.11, 371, 336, 369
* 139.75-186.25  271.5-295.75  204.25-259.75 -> -0.10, 381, 373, 309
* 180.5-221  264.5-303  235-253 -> -0.14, 361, 388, 324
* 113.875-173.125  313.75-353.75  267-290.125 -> 0.10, 360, 314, 339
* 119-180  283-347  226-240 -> -0.09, 367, 378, 331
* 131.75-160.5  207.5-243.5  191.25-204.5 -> 0.10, 375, 342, 374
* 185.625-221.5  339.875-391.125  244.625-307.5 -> 0.06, 358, 339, 356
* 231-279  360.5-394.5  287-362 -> 0.09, 366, 337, 368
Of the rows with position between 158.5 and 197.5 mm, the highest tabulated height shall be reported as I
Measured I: 412.6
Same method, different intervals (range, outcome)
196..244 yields 392.9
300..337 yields 355.1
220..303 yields 393.8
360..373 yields 356.8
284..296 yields 330.5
